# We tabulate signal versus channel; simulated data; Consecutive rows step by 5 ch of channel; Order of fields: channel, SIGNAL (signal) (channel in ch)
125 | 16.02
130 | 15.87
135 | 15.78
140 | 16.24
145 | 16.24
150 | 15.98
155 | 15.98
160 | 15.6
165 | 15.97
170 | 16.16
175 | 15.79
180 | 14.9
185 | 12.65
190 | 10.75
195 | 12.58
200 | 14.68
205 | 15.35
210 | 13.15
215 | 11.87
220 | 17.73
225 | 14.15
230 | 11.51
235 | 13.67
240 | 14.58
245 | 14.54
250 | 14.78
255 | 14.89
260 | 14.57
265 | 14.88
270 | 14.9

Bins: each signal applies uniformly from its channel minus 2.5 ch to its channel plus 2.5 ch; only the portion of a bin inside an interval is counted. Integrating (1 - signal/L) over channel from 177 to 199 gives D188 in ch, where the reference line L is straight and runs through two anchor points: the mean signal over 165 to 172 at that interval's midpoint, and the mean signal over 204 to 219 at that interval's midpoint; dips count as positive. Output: 3.06 ch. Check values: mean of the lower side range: 16.1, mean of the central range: 12.9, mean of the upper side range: 13.7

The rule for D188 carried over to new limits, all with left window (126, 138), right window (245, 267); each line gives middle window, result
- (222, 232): 1.2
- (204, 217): 1.6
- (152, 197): 2.8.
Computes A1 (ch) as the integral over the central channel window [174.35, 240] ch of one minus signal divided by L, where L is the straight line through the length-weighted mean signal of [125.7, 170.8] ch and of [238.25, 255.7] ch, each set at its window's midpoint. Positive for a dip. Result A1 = 6.4 ch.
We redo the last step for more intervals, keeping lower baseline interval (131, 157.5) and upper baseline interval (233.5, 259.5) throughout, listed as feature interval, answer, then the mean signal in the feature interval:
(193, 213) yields 1.6 ch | 13.9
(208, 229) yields 1.2 ch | 14.1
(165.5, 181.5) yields -0.1 ch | 15.7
